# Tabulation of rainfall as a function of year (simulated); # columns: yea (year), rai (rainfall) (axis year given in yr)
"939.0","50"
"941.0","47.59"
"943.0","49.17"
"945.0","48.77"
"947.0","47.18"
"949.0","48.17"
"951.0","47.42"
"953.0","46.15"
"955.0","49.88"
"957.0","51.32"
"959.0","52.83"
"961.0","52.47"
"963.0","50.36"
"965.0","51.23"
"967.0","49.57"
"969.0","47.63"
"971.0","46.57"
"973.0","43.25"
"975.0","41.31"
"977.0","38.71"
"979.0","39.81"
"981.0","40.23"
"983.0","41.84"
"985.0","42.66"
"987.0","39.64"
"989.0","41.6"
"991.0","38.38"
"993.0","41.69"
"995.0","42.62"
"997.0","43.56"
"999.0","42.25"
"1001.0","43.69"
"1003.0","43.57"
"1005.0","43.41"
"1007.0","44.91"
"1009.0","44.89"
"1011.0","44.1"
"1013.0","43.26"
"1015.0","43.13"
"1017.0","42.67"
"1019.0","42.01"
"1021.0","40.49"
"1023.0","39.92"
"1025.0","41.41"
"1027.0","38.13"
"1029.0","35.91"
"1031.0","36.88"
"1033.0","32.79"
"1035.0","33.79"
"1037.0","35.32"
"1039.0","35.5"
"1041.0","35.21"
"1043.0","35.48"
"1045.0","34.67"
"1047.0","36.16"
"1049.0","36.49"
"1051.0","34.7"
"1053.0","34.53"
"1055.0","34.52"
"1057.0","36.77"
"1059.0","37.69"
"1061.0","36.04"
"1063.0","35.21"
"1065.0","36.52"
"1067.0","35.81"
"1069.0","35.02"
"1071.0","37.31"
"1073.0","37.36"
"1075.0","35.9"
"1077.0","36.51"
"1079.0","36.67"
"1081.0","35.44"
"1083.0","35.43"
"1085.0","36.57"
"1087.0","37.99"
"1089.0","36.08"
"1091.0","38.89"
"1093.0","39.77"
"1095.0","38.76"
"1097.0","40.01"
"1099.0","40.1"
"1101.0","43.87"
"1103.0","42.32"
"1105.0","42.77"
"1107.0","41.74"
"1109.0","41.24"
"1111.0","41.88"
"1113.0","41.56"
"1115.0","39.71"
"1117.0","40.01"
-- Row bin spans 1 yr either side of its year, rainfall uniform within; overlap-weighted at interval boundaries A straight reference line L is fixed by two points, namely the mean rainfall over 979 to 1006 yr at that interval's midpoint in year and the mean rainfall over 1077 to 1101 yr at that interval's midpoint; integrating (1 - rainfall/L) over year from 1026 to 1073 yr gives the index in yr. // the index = 4.6 yr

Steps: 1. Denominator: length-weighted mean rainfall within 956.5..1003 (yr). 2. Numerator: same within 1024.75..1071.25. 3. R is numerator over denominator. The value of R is 0.81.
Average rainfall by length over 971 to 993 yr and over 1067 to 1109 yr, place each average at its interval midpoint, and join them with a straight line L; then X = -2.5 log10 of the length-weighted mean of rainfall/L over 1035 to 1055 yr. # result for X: 0.12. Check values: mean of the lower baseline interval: 41.1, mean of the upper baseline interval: 38.4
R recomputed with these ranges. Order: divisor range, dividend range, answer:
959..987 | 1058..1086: 0.80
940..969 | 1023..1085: 0.73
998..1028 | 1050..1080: 0.85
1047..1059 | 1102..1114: 1.18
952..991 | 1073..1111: 0.86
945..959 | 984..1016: 0.88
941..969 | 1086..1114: 0.82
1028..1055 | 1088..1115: 1.16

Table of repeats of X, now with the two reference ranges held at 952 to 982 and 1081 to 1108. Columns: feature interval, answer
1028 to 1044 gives 0.21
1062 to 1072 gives 0.14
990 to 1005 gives 0.07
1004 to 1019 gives 0.01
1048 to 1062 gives 0.16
